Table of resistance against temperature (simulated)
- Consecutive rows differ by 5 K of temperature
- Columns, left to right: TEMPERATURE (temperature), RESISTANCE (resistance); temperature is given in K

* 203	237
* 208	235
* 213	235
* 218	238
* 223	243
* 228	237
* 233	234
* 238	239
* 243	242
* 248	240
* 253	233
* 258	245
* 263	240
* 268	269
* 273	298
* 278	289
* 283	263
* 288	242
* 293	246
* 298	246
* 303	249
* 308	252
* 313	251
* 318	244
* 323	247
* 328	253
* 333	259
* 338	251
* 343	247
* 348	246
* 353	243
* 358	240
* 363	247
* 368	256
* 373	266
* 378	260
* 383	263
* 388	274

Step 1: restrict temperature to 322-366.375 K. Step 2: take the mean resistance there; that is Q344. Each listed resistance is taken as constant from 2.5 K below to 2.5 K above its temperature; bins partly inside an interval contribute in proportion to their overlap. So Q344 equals 248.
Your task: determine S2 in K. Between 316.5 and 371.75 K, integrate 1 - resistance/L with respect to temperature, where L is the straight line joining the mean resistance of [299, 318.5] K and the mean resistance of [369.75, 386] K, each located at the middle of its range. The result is 1.6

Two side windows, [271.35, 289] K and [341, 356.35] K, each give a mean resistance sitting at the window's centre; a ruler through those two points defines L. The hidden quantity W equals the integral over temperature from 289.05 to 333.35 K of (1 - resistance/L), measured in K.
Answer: 2.0 K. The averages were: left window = 274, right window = 245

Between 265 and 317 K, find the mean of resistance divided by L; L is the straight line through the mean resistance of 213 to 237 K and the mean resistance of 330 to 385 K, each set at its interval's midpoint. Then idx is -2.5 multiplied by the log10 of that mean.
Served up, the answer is -0.06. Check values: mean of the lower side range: 238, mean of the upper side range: 252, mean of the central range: 260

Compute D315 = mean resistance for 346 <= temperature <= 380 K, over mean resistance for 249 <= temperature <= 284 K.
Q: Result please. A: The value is 1.0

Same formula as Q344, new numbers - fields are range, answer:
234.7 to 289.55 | 254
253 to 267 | 244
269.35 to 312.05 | 261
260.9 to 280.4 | 275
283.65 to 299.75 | 247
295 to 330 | 249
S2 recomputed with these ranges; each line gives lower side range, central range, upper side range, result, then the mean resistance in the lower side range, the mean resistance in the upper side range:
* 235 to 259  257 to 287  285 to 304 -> -3.0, 239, 246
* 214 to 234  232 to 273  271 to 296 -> 0.9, 238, 267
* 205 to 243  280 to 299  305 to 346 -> -0.4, 238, 250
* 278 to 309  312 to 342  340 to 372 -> -0.1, 253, 247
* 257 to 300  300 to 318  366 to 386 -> 0.8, 260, 262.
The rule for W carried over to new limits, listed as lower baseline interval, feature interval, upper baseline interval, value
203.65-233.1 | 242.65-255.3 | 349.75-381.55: 0.1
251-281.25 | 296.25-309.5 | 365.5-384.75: 0.7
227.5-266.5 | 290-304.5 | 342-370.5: -0.2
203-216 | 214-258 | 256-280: 2.0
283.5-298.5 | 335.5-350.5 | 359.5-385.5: 0.3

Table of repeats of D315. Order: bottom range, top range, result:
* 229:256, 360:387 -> 1.09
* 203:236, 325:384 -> 1.06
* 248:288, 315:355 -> 0.96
